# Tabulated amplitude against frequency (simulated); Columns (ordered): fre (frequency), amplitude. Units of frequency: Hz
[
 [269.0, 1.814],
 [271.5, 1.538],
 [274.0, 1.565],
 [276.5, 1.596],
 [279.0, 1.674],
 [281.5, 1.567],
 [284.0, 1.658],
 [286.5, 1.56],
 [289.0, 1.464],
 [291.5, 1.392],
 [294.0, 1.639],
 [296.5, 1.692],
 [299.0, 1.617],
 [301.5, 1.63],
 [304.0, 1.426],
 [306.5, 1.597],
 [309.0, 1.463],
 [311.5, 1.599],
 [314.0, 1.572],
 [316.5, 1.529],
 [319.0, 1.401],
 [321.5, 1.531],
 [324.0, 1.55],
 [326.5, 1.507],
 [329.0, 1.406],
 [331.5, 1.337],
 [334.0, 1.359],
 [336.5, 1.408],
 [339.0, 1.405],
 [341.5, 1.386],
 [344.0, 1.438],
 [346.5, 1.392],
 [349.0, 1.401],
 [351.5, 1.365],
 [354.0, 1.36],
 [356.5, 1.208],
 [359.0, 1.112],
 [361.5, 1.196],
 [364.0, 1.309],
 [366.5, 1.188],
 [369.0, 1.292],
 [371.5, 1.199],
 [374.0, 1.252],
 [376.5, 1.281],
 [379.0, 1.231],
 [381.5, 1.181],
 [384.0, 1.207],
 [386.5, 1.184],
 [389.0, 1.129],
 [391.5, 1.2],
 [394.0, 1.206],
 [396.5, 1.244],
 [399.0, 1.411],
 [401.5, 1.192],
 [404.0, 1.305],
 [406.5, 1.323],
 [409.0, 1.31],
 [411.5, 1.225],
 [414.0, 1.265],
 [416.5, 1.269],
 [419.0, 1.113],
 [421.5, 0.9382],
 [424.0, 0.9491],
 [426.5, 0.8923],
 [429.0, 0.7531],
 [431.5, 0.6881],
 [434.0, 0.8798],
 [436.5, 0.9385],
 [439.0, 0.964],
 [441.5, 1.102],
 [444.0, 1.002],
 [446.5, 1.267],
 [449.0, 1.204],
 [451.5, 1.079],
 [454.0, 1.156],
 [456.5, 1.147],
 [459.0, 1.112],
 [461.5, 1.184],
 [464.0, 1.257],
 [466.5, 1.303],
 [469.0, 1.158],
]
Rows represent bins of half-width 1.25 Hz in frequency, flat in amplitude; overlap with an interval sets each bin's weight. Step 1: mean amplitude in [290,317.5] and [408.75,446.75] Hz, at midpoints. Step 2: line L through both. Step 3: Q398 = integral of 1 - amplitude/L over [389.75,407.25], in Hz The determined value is -1.77 Hz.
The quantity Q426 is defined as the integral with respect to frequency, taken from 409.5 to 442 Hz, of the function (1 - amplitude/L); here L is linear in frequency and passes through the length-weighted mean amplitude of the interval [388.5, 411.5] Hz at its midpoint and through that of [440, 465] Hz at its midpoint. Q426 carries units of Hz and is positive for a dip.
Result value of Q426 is 5.5 Hz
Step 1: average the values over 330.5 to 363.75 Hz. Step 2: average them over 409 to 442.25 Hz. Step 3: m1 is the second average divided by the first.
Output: 0.8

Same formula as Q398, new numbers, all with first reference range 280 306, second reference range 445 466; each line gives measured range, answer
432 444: 2.6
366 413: 3.3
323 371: 3.1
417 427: 2.0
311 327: -0.2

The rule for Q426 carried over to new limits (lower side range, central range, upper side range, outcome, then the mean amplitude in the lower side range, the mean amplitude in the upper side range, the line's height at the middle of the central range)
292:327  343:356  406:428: 0.1 Hz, 1.55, 1.13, 1.4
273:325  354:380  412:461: 1.4 Hz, 1.56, 1.04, 1.3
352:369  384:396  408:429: -0.2 Hz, 1.24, 1.1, 1.17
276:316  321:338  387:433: 0.1 Hz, 1.57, 1.13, 1.44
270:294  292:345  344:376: -2.5 Hz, 1.56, 1.28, 1.43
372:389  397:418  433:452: -2.5 Hz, 1.21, 1.06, 1.15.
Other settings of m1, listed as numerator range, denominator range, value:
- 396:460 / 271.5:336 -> 0.72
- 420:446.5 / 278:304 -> 0.59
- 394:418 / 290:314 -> 0.82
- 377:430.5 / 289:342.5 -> 0.78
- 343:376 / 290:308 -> 0.82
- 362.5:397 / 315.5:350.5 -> 0.85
